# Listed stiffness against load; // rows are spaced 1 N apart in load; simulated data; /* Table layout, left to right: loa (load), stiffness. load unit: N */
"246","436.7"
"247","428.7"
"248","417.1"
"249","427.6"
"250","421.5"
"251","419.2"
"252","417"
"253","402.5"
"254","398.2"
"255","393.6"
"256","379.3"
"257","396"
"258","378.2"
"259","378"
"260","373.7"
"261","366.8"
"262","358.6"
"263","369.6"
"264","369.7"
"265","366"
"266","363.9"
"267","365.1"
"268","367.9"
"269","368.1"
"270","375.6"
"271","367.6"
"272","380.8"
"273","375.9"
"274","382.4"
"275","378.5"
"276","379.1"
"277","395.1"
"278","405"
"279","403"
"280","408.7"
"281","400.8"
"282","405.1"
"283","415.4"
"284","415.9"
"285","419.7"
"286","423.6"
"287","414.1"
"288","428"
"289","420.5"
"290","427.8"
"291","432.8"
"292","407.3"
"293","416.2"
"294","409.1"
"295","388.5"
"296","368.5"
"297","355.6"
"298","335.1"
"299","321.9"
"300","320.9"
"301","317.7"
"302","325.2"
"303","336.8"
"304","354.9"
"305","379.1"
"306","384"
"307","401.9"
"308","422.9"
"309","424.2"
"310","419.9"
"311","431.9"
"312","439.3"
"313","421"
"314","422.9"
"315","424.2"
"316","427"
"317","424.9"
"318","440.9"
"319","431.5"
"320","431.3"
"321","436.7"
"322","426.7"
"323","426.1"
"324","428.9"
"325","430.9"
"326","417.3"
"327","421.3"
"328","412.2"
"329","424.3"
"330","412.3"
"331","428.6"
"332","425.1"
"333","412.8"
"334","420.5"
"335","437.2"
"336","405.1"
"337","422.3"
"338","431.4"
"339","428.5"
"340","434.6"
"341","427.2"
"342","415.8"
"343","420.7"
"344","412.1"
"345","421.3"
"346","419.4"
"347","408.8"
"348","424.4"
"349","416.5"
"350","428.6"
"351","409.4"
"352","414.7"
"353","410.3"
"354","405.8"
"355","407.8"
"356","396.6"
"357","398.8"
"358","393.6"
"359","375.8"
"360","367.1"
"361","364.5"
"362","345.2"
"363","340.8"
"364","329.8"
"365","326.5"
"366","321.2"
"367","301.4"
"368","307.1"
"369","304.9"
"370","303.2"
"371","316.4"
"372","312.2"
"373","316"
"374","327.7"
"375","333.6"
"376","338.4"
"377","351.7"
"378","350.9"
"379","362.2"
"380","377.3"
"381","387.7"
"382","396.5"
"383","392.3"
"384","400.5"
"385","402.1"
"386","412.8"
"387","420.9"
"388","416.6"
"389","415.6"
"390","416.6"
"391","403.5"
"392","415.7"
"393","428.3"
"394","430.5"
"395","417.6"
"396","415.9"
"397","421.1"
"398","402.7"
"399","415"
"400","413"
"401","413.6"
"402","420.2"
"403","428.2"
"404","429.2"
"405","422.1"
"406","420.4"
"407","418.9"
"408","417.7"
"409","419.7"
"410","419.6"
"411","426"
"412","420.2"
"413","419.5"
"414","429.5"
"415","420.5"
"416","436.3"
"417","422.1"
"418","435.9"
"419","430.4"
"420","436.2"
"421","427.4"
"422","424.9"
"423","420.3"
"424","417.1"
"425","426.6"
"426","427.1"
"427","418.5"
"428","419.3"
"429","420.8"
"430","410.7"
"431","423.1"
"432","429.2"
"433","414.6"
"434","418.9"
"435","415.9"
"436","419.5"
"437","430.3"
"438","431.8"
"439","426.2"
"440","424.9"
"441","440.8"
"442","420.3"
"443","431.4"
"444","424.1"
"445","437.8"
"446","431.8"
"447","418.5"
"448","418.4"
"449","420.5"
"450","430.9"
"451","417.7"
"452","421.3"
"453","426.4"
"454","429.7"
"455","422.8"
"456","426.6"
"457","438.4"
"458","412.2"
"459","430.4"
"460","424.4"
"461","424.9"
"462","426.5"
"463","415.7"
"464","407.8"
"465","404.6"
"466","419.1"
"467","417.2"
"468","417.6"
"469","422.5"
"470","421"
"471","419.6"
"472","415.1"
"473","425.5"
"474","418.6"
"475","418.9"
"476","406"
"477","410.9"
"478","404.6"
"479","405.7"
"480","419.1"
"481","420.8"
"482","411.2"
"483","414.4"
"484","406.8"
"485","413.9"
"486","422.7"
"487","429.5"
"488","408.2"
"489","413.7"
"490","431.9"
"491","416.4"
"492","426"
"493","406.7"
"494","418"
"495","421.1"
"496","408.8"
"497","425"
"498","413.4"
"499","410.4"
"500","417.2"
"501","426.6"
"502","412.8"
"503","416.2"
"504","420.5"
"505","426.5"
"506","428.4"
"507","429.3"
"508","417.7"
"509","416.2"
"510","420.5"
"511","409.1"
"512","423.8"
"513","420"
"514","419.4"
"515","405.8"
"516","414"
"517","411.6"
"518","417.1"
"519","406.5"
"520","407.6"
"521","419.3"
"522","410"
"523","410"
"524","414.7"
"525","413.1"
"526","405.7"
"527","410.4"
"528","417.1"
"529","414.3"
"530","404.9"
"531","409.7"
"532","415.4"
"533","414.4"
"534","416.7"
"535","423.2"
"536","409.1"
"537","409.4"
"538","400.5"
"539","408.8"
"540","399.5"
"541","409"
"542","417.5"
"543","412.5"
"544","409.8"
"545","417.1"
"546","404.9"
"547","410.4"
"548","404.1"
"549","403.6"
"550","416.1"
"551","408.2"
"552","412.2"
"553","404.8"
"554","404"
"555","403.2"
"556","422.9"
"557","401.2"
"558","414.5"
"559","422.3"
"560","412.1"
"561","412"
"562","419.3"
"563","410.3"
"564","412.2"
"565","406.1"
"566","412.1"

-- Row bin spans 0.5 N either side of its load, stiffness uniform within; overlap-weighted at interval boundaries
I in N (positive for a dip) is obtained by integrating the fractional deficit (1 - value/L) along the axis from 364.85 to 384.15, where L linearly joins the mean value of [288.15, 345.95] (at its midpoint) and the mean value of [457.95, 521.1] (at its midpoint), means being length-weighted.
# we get 3.31 N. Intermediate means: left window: 408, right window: 417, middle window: 341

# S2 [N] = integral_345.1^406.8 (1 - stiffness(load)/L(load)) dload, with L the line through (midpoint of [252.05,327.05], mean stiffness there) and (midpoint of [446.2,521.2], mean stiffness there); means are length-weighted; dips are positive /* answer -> 3.08 N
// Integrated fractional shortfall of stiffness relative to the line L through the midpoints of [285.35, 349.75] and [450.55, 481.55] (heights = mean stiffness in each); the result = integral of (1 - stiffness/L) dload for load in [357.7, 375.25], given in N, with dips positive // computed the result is 3.4 N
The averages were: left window 409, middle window 332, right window 419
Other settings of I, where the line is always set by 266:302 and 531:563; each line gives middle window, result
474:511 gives -1.00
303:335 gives -2.30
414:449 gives -2.14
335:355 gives -1.34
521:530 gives -0.07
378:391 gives -0.07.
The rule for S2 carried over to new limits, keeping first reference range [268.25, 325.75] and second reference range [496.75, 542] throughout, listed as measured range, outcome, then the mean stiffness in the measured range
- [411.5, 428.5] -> -0.7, 425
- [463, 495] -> -0.3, 416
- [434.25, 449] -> -0.6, 426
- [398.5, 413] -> -0.5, 420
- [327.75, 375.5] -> 2.0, 386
